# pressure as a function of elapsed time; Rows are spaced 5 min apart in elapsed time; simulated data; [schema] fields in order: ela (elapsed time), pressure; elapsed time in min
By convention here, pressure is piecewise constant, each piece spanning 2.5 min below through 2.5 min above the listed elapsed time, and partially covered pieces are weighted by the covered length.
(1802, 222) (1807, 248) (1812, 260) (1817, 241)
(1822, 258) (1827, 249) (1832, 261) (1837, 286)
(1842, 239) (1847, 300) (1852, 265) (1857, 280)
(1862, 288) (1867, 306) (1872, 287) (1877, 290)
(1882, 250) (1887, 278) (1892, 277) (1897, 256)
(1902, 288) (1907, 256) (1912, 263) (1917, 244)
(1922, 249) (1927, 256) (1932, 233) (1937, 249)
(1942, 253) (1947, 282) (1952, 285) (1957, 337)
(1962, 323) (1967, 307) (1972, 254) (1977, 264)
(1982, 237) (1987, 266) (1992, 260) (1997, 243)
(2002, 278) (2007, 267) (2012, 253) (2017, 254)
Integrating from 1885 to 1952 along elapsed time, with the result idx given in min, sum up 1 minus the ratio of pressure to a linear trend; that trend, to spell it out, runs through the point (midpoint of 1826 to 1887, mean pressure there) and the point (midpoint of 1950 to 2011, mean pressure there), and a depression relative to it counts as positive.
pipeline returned 3.6 min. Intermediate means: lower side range 276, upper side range 276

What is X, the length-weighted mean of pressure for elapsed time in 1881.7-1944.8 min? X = 258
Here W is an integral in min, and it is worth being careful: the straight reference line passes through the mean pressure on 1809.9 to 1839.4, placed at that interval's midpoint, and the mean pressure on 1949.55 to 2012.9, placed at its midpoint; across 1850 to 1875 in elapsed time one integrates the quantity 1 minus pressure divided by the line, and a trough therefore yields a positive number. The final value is -2.2 min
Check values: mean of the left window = 259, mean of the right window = 275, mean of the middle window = 286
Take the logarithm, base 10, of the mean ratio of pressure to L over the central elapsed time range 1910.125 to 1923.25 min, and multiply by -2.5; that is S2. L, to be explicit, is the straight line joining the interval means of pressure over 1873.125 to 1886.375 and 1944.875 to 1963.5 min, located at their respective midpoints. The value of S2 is 0.152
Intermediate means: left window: 273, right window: 306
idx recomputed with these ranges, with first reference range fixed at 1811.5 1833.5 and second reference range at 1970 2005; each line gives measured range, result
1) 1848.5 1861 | -1.12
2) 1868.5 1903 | -2.81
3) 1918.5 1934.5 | 0.62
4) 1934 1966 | -3.94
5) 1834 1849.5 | -1.29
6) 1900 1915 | -0.72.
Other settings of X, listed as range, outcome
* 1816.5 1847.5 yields 261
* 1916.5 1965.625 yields 273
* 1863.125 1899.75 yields 278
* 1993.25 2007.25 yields 262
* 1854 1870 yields 290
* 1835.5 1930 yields 271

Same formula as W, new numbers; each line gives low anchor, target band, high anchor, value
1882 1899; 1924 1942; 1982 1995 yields 1.1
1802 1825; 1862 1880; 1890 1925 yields -2.5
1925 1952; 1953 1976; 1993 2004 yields -3.8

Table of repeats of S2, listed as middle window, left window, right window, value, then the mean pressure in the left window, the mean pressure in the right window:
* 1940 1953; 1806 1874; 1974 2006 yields -0.046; 269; 258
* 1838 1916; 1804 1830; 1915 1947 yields -0.100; 251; 250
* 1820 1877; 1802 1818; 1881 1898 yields -0.076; 246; 267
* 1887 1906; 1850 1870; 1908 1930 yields -0.031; 285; 253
